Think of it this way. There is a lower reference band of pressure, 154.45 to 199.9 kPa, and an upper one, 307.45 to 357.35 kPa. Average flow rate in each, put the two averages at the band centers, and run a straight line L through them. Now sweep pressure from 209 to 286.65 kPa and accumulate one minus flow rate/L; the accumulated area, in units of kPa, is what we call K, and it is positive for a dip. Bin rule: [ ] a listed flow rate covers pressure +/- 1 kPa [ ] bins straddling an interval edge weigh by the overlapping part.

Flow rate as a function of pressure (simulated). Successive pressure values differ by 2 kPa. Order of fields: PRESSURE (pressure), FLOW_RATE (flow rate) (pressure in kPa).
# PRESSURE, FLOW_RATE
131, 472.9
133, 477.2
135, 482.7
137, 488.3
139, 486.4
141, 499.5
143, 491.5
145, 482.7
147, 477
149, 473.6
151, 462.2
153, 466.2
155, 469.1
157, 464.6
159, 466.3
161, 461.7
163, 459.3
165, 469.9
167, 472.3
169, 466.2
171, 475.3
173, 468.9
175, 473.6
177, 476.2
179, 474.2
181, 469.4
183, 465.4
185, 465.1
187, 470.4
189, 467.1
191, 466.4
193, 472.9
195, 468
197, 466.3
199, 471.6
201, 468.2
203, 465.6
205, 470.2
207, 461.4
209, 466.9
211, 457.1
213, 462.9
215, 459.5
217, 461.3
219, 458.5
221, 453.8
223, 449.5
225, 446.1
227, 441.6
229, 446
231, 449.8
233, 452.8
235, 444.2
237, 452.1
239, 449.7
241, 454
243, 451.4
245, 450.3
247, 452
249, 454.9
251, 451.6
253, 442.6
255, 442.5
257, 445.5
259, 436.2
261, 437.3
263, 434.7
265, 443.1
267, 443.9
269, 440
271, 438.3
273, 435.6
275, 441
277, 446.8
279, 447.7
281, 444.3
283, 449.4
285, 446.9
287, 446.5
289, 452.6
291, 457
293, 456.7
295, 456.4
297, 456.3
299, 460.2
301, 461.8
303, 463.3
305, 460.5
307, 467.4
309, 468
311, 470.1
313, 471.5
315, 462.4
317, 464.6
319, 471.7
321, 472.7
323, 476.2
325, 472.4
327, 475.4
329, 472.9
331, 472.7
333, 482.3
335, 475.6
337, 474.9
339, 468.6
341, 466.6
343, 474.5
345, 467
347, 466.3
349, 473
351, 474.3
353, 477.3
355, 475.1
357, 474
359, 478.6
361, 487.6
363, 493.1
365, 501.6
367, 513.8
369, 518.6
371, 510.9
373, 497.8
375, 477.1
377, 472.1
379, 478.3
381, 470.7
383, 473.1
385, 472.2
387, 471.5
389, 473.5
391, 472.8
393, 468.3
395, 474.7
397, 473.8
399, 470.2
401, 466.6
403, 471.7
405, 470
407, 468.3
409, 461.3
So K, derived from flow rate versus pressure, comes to 3.7 kPa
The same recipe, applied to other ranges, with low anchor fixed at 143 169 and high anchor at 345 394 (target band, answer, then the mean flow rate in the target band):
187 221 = 0.5 kPa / 465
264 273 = 0.7 kPa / 441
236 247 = 0.5 kPa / 452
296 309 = 0.4 kPa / 462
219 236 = 0.9 kPa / 449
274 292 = 1.1 kPa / 448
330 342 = 0.2 kPa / 473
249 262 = 0.9 kPa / 444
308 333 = 0.4 kPa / 471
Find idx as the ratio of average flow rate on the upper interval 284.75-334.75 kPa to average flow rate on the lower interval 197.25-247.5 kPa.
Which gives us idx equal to 1.0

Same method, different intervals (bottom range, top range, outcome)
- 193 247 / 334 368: 1.05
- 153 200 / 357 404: 1.03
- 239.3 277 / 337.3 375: 1.09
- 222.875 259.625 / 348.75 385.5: 1.08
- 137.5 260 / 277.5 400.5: 1.02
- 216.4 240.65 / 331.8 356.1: 1.05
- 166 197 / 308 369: 1.01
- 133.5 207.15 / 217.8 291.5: 0.95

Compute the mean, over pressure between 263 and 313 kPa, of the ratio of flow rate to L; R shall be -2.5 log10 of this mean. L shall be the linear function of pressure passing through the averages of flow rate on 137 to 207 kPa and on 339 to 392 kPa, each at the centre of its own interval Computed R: 0.06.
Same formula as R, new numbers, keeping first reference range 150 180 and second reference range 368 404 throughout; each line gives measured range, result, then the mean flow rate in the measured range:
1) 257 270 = 0.08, 440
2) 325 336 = 0.00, 475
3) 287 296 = 0.05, 455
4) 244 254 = 0.05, 450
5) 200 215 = 0.01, 464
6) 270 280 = 0.07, 442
